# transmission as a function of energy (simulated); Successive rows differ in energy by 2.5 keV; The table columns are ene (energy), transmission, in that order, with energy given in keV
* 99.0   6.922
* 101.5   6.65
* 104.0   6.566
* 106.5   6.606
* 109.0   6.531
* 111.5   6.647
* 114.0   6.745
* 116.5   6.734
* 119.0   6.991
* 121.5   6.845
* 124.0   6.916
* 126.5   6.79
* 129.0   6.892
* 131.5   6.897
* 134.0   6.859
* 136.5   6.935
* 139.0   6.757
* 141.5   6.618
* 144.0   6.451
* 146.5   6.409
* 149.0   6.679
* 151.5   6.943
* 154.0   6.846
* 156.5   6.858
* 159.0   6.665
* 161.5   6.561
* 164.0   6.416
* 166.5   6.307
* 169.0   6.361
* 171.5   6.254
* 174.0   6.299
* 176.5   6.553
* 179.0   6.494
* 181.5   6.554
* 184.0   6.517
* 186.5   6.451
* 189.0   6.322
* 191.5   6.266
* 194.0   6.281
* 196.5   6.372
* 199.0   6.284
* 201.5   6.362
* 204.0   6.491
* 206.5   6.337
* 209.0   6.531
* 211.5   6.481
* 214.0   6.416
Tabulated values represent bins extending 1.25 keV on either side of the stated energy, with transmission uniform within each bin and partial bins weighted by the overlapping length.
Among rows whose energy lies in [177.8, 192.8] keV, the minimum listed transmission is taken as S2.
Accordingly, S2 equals 6.266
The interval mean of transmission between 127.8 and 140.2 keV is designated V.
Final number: 6.87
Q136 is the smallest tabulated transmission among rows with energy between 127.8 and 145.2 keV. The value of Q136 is 6.451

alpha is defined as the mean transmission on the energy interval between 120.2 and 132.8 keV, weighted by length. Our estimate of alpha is 6.87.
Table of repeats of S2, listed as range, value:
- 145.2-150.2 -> 6.409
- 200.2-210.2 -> 6.337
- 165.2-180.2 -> 6.254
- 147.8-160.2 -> 6.665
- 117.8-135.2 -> 6.79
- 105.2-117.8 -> 6.531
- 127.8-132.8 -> 6.892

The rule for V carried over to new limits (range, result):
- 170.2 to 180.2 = 6.4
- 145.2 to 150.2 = 6.54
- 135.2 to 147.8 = 6.64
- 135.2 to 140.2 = 6.85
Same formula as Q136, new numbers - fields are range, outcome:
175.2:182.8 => 6.494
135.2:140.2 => 6.757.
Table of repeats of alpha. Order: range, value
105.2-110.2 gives 6.57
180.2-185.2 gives 6.54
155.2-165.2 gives 6.63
